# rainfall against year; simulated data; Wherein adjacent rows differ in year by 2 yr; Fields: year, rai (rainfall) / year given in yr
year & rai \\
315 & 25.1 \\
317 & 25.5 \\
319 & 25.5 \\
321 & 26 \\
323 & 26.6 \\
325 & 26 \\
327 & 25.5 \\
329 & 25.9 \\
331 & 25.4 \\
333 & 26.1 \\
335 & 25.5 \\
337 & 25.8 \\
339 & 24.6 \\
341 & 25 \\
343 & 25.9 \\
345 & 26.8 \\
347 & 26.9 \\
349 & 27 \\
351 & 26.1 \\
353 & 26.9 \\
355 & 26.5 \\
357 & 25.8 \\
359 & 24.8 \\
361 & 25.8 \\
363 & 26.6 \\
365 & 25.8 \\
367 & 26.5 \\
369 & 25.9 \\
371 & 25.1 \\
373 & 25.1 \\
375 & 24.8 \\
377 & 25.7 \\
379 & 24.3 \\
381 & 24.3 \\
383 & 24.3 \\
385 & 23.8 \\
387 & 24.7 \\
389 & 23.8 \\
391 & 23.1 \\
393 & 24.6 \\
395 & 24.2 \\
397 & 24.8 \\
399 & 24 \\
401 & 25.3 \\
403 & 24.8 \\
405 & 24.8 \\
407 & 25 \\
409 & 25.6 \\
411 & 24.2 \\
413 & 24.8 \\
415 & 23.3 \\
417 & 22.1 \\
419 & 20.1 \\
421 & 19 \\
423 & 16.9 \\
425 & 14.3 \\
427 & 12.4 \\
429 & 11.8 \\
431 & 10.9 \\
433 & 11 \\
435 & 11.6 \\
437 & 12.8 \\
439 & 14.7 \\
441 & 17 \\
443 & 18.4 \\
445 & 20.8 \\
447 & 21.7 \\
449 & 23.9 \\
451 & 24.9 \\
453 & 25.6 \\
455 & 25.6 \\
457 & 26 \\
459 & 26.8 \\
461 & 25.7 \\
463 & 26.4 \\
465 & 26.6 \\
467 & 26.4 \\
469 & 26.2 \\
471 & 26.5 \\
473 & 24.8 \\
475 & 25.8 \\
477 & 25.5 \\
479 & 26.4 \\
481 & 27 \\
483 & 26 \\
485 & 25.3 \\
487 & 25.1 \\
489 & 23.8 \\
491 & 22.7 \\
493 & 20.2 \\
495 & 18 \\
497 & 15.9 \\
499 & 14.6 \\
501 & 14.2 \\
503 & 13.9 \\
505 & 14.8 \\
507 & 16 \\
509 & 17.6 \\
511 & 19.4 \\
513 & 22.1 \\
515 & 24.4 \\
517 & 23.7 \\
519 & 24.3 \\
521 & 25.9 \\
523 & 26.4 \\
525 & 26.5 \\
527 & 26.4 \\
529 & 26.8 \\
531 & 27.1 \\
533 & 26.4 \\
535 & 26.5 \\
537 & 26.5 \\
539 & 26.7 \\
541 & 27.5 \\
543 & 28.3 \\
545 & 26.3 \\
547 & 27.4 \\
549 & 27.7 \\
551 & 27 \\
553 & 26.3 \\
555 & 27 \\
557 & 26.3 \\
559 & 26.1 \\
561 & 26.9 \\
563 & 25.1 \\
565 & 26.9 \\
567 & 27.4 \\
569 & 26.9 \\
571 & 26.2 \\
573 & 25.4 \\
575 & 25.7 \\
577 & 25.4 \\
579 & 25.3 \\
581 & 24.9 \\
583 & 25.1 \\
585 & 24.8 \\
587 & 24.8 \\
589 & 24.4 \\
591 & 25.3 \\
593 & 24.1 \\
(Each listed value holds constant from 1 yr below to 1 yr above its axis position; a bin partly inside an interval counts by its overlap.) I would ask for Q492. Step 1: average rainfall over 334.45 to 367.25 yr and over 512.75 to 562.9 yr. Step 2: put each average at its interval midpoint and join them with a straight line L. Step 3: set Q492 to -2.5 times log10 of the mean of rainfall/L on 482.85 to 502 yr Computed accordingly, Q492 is 0.28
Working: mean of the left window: 26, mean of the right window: 26.3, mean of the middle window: 20.3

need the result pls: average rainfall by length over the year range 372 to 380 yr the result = 25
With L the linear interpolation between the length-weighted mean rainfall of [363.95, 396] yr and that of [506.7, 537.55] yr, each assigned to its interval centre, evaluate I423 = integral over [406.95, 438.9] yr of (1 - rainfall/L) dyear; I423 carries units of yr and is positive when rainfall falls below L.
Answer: 9.16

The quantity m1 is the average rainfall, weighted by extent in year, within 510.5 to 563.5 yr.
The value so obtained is 26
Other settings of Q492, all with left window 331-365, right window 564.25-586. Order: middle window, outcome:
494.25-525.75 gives 0.29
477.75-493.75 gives 0.05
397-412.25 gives 0.05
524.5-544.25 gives -0.04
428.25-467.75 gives 0.26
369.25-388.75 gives 0.05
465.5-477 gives 0.00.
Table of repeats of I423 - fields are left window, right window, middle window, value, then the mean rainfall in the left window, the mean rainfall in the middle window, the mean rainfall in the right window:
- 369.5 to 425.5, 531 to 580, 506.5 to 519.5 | 2.3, 23.6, 21.1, 26.6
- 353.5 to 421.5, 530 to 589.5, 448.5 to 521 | 7.5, 24.6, 22.9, 26.3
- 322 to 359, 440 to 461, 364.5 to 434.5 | 6.7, 26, 22.2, 23.2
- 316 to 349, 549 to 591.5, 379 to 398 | 1.2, 25.8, 24.2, 25.9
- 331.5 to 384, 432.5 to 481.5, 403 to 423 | 0.9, 25.7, 23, 22.8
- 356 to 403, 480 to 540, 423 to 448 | 9.4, 24.9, 14.9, 22.5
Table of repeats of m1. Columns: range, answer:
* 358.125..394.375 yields 24.9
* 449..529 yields 23.2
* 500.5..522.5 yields 19.9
